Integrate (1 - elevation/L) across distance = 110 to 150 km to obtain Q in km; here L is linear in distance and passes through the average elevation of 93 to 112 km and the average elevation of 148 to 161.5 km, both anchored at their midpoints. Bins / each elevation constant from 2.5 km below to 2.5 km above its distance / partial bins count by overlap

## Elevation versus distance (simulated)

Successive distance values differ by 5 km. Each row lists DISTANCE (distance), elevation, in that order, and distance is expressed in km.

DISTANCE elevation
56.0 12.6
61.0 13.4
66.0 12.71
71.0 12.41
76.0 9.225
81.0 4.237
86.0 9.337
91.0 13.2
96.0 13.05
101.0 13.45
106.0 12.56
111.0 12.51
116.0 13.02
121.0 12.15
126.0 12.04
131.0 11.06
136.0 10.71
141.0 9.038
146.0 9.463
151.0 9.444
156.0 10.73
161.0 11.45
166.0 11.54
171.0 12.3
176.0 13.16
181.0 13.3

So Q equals 1.7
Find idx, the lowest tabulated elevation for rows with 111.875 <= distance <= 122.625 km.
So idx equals 12.15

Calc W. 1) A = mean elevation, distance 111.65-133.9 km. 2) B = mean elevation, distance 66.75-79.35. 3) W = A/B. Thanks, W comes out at 1.1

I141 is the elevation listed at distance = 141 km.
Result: 9.038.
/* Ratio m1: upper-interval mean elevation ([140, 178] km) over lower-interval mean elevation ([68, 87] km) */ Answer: 1.2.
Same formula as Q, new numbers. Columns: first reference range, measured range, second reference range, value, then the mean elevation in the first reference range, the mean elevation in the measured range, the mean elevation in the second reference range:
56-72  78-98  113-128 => 4.4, 12.8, 9.86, 12.4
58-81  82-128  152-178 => -3.2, 11.1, 12.1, 11.7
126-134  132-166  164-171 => 3.8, 11.3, 10.3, 11.8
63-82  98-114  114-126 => -1.5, 10.2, 12.9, 12.5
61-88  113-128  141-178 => -2.7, 9.94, 12.4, 11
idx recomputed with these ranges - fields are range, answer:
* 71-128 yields 4.237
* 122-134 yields 11.06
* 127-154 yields 9.038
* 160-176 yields 11.45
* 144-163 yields 9.444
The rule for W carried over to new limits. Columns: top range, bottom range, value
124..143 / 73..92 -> 1.22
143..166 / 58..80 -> 0.91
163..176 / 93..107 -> 0.93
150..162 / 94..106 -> 0.81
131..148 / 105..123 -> 0.79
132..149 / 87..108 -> 0.77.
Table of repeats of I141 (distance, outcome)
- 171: 12.3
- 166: 11.54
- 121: 12.15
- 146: 9.463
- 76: 9.225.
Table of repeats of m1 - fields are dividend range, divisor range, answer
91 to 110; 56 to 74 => 1.02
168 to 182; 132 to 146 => 1.29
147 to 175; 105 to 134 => 0.91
